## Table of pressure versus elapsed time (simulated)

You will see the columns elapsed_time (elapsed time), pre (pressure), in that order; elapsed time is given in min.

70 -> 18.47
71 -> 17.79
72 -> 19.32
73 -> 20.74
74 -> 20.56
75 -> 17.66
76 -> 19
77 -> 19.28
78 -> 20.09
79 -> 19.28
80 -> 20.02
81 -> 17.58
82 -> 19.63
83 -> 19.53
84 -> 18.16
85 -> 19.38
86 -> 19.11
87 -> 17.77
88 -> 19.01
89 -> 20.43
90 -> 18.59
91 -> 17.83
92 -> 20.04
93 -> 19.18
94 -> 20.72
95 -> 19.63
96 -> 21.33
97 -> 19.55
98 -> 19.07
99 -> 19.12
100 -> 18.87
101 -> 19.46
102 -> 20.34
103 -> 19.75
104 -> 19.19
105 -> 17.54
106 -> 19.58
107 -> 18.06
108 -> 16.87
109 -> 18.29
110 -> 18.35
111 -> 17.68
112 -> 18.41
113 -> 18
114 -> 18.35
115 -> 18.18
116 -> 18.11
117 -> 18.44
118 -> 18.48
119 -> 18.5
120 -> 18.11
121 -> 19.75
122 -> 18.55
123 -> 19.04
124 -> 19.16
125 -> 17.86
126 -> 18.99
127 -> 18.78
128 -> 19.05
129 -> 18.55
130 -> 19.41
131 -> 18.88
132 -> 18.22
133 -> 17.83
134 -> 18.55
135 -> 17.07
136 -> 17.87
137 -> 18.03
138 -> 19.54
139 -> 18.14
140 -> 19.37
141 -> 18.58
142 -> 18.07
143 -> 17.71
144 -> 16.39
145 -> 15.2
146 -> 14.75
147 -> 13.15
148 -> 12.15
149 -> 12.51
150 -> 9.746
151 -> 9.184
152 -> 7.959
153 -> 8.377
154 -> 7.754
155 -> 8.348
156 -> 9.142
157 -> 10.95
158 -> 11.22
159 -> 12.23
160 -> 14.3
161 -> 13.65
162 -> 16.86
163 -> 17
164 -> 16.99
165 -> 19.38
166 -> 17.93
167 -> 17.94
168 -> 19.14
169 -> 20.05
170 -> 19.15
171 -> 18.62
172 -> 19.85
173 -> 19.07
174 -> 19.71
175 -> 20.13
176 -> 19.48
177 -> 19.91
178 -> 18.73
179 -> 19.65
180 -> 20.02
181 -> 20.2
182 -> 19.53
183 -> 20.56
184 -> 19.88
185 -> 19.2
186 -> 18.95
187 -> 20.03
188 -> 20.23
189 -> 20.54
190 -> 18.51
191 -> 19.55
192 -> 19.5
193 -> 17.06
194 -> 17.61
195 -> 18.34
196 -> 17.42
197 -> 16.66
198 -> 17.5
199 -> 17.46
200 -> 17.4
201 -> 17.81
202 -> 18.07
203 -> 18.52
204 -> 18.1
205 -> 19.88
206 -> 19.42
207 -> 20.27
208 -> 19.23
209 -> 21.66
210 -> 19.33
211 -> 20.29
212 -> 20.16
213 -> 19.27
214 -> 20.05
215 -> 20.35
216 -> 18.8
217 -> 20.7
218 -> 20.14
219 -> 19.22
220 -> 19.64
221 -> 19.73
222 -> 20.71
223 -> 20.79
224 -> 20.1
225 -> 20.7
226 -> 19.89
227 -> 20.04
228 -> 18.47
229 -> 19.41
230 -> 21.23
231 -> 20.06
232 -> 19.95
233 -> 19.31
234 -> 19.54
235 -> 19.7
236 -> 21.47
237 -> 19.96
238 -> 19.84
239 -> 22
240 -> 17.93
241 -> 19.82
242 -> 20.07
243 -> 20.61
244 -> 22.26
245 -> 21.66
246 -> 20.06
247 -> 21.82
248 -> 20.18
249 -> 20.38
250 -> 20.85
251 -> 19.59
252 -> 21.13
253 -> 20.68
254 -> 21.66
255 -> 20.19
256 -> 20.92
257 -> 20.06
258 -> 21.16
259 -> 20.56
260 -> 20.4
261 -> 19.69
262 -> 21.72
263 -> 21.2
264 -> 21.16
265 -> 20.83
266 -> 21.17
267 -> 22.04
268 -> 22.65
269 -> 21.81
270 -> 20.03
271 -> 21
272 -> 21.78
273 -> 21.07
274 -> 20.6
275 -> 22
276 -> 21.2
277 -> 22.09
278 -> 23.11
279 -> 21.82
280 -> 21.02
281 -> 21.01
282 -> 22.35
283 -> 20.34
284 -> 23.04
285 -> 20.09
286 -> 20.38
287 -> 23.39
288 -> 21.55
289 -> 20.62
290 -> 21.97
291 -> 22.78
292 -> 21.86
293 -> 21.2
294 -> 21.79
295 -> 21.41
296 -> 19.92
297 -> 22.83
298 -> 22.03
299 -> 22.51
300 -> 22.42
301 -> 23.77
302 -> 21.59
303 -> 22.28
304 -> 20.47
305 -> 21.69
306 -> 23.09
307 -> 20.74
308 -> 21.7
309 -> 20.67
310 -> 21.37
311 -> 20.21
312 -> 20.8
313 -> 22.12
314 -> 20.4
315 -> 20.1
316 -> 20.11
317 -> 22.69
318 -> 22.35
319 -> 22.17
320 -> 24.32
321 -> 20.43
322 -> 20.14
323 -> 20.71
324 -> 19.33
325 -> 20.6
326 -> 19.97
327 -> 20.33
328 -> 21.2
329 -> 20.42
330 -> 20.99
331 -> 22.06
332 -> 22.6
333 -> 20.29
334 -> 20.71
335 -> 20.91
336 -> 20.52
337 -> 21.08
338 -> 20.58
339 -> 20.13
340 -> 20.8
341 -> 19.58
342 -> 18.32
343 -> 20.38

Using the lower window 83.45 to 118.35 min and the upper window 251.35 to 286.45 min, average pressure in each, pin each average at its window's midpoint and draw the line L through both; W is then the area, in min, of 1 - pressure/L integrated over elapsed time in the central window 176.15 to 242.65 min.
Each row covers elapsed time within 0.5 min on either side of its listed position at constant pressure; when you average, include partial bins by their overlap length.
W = 2.90 min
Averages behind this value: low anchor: 18.9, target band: 19.5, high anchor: 21.2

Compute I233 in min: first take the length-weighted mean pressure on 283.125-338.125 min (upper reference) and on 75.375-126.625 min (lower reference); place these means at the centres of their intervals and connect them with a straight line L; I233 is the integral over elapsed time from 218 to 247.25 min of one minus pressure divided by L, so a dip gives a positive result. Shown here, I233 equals 0.4 min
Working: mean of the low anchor 18.9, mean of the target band 20.2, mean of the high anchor 21.4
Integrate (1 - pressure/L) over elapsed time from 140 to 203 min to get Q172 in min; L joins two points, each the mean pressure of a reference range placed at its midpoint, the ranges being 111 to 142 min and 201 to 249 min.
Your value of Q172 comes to 8.3 min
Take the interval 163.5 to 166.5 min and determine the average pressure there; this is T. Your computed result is 18.1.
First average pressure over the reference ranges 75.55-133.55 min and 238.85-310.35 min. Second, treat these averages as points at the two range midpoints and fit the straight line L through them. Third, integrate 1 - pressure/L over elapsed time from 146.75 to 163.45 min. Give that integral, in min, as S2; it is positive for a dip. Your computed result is 7.0 min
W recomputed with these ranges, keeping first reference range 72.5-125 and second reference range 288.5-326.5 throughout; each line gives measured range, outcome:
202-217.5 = 0.5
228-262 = 0.5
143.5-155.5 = 5.1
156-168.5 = 2.8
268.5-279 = -0.2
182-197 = 0.8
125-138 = 0.6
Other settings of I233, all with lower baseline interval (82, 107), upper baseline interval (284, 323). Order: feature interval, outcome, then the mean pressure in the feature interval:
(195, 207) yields 1.4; 18.1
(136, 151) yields 3.0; 15.8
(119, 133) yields 0.6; 18.8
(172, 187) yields 0.4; 19.7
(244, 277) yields 0.2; 21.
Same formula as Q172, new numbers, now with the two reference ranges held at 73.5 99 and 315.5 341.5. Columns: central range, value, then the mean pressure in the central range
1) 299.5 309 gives -0.5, 21.9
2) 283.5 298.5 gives -0.7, 21.7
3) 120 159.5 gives 8.2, 15.6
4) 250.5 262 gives -0.1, 20.6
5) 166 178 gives 0.4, 19.3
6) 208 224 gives 0.1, 20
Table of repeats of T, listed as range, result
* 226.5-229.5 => 19.3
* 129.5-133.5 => 18.6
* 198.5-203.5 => 17.9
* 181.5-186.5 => 19.6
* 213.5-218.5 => 20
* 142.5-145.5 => 16.4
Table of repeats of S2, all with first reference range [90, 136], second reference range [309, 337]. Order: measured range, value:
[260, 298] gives -1.7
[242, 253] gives -0.3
